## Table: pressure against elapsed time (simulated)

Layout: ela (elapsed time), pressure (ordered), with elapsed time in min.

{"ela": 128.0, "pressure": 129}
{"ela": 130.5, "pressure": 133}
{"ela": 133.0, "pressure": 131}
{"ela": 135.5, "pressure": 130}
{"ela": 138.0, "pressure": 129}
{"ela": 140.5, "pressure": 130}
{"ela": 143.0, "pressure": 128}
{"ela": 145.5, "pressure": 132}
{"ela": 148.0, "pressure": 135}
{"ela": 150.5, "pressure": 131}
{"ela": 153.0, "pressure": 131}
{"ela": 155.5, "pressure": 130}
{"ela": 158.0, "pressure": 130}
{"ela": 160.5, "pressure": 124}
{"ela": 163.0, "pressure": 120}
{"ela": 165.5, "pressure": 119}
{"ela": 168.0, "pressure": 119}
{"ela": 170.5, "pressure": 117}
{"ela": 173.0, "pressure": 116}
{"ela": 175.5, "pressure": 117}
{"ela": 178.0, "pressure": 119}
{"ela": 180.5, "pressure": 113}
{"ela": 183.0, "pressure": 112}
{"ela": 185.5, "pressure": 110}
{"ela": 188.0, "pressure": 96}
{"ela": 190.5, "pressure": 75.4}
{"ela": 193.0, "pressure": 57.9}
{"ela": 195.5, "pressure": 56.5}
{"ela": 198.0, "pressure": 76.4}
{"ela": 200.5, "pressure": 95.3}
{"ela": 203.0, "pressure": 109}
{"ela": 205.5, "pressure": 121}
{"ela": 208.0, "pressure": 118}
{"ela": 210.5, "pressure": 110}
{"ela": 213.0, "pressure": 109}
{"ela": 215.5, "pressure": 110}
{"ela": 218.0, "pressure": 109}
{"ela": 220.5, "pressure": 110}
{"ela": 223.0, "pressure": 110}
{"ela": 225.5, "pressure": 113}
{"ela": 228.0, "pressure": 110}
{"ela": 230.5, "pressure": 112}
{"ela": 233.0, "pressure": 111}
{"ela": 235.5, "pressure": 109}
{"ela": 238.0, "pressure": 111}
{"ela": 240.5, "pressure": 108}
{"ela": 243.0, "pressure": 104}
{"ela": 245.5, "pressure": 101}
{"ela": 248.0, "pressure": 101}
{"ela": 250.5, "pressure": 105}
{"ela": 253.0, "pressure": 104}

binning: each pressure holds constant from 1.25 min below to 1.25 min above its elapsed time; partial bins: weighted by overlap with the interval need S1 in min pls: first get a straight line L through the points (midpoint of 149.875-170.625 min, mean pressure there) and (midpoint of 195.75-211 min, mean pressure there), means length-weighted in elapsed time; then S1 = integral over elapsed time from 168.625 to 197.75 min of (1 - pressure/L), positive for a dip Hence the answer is 3.7 min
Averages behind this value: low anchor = 125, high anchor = 102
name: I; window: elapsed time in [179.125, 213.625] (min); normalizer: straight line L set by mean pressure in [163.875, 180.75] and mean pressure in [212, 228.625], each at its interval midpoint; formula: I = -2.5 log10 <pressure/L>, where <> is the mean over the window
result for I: 0.17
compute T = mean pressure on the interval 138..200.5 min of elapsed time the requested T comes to 112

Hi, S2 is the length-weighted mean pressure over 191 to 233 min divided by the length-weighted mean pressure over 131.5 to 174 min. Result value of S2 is 0.80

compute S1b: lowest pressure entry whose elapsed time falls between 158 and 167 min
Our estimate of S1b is 119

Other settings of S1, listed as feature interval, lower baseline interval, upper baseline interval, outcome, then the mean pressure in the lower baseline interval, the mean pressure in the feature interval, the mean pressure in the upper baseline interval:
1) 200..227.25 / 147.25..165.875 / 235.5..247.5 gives 0.55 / 128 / 111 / 106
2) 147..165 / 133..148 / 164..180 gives -0.60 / 130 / 128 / 118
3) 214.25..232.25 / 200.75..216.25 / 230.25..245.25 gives -0.08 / 112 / 111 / 108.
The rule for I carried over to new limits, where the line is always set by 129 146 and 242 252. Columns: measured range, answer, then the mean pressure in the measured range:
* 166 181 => 0.038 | 117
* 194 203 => 0.390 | 80.1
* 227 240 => -0.043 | 110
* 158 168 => 0.018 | 122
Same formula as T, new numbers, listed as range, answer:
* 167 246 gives 105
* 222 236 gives 111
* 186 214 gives 93.4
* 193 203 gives 77.9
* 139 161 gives 130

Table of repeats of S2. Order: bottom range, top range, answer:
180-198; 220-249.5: 1.25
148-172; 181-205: 0.72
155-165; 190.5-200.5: 0.55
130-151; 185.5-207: 0.67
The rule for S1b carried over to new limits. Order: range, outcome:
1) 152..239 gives 56.5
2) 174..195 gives 57.9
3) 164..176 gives 116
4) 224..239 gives 109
